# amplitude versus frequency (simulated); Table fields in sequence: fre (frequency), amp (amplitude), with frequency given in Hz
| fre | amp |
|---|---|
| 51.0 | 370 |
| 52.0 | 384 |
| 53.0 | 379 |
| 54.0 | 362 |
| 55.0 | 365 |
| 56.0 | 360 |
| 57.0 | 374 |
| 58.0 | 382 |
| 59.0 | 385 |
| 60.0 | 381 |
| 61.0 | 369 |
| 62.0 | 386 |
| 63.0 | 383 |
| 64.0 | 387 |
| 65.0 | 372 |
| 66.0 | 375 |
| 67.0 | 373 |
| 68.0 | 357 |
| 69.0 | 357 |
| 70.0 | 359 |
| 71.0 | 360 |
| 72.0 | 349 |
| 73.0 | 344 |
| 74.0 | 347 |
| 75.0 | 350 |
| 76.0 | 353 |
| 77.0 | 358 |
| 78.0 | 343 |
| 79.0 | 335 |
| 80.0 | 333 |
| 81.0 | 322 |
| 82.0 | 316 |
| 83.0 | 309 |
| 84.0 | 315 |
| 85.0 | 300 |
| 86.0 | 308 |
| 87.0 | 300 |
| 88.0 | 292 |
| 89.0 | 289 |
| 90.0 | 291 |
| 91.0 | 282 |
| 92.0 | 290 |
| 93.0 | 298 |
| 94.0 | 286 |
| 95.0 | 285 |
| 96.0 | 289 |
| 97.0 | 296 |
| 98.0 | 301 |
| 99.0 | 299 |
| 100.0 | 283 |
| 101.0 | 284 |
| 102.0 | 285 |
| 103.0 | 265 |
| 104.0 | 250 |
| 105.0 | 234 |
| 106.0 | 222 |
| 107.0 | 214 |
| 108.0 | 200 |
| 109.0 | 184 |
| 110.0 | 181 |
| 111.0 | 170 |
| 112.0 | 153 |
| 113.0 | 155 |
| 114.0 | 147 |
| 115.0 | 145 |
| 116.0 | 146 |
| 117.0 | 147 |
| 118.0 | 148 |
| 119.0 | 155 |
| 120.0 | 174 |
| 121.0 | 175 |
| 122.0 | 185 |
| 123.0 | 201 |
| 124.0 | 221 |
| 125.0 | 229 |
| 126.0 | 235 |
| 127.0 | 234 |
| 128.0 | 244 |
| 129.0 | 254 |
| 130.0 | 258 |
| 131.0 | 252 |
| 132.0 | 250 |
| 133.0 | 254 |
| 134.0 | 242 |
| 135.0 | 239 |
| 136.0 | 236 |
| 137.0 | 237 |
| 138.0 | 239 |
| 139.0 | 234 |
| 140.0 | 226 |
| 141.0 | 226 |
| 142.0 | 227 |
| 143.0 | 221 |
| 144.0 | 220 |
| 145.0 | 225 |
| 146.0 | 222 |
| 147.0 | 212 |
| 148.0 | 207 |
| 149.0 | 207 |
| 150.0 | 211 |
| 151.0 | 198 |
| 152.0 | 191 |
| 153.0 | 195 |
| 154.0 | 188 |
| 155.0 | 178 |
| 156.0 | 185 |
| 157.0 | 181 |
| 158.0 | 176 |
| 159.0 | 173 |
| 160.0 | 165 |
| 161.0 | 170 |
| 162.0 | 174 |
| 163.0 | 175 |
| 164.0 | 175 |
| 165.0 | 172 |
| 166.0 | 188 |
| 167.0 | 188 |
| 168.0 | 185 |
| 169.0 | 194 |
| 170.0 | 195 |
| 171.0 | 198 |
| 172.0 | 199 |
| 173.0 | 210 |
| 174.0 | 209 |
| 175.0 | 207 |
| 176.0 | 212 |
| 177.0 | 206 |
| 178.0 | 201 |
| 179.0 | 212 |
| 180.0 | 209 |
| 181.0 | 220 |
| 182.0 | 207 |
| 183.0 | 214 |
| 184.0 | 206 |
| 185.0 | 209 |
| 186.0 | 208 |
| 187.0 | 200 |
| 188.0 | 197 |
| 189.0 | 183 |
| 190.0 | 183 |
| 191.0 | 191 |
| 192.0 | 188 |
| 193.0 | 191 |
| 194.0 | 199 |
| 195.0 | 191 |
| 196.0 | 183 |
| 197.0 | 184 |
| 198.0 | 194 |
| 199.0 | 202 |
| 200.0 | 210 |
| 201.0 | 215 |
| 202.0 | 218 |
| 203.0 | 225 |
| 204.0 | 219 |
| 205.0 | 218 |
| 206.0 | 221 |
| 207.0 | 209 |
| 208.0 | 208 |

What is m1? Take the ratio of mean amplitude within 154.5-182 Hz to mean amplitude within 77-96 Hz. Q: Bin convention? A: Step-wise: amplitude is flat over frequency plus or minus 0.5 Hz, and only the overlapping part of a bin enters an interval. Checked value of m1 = 0.6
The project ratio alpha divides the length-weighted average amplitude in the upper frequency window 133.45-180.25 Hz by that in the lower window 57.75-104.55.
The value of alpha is 0.62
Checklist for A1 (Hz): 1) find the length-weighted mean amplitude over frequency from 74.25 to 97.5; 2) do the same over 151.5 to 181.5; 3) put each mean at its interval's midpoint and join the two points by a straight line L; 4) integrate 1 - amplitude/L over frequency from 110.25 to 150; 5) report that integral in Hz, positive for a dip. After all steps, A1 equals 5.5 Hz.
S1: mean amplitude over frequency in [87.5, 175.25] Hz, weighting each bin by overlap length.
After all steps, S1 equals 217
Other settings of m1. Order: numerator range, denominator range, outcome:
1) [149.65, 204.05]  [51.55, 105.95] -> 0.59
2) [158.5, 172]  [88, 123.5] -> 0.80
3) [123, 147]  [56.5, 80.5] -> 0.65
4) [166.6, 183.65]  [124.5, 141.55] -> 0.85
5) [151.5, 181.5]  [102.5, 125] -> 1.03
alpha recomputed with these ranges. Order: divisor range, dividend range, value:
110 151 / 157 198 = 0.93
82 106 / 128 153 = 0.79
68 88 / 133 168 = 0.61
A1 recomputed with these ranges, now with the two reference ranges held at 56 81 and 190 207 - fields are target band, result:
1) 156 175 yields 4.47 Hz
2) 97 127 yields 9.82 Hz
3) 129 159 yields 5.76 Hz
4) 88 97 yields 1.17 Hz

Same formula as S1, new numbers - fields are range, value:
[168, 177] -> 202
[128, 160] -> 218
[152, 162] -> 179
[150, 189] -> 194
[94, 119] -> 220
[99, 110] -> 242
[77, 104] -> 300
